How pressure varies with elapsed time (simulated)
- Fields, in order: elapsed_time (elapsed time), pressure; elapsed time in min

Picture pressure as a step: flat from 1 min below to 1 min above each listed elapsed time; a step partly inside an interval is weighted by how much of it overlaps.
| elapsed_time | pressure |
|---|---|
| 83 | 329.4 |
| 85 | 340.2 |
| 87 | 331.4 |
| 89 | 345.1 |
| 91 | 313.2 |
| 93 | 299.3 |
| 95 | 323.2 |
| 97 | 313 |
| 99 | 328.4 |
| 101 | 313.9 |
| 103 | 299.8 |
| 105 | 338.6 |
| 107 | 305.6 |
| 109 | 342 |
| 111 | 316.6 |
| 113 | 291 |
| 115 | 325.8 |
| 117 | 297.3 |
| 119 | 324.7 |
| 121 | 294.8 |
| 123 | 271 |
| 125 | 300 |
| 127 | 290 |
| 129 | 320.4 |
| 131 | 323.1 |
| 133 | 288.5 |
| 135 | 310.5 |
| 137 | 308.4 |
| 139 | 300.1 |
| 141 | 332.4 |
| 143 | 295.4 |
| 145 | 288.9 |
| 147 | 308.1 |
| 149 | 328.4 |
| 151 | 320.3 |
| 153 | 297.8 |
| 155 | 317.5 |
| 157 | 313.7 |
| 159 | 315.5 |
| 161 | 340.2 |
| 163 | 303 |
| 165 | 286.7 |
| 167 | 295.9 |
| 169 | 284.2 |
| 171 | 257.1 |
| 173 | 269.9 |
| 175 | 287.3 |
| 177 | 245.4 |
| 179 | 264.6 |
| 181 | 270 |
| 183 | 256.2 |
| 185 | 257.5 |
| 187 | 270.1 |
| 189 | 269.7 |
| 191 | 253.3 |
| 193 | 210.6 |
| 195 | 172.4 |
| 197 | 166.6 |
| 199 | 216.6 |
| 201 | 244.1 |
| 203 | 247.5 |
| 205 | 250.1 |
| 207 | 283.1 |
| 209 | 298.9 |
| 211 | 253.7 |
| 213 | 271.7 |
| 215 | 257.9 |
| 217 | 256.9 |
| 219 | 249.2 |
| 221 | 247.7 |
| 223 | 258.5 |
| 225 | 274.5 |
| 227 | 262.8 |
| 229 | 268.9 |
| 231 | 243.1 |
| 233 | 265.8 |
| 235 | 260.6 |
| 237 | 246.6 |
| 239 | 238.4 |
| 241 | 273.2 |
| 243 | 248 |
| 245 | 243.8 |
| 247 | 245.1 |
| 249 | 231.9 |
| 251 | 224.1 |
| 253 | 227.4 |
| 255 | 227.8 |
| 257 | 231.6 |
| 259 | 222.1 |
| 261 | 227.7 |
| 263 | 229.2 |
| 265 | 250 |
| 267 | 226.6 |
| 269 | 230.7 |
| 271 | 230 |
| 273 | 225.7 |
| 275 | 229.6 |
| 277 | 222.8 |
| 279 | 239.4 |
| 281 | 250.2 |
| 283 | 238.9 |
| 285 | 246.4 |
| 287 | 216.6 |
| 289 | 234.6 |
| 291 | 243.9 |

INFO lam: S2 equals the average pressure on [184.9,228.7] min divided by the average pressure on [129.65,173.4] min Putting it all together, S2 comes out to 0.8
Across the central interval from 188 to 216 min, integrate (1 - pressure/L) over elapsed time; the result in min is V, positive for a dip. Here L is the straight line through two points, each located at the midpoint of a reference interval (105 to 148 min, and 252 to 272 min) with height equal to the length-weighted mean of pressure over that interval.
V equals 2.3 min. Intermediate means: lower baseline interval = 307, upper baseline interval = 230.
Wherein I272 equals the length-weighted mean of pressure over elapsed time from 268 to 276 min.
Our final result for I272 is 229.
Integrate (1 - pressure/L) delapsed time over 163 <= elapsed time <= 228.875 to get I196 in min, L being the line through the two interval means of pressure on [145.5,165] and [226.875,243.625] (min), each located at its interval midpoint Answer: 6.3 min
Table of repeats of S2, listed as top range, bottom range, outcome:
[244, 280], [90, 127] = 0.75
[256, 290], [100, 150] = 0.75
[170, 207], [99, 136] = 0.80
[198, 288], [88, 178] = 0.80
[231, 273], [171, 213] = 0.95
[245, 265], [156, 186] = 0.82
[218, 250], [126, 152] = 0.82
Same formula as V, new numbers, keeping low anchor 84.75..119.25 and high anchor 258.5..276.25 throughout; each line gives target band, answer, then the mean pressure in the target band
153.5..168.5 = -1.14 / 309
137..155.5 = -0.91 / 310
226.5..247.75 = -0.65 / 254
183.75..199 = 2.42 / 228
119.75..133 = 0.27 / 299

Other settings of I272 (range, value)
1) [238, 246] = 251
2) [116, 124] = 297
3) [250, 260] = 227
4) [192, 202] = 202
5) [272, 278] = 226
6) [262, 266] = 240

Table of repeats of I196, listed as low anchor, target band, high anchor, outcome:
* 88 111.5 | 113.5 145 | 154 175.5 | 0.51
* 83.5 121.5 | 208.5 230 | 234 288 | -0.40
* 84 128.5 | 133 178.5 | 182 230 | -2.80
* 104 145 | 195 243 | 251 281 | 0.73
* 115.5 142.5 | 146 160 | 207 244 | -0.98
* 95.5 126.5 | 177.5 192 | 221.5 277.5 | 0.61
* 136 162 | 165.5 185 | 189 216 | 0.57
